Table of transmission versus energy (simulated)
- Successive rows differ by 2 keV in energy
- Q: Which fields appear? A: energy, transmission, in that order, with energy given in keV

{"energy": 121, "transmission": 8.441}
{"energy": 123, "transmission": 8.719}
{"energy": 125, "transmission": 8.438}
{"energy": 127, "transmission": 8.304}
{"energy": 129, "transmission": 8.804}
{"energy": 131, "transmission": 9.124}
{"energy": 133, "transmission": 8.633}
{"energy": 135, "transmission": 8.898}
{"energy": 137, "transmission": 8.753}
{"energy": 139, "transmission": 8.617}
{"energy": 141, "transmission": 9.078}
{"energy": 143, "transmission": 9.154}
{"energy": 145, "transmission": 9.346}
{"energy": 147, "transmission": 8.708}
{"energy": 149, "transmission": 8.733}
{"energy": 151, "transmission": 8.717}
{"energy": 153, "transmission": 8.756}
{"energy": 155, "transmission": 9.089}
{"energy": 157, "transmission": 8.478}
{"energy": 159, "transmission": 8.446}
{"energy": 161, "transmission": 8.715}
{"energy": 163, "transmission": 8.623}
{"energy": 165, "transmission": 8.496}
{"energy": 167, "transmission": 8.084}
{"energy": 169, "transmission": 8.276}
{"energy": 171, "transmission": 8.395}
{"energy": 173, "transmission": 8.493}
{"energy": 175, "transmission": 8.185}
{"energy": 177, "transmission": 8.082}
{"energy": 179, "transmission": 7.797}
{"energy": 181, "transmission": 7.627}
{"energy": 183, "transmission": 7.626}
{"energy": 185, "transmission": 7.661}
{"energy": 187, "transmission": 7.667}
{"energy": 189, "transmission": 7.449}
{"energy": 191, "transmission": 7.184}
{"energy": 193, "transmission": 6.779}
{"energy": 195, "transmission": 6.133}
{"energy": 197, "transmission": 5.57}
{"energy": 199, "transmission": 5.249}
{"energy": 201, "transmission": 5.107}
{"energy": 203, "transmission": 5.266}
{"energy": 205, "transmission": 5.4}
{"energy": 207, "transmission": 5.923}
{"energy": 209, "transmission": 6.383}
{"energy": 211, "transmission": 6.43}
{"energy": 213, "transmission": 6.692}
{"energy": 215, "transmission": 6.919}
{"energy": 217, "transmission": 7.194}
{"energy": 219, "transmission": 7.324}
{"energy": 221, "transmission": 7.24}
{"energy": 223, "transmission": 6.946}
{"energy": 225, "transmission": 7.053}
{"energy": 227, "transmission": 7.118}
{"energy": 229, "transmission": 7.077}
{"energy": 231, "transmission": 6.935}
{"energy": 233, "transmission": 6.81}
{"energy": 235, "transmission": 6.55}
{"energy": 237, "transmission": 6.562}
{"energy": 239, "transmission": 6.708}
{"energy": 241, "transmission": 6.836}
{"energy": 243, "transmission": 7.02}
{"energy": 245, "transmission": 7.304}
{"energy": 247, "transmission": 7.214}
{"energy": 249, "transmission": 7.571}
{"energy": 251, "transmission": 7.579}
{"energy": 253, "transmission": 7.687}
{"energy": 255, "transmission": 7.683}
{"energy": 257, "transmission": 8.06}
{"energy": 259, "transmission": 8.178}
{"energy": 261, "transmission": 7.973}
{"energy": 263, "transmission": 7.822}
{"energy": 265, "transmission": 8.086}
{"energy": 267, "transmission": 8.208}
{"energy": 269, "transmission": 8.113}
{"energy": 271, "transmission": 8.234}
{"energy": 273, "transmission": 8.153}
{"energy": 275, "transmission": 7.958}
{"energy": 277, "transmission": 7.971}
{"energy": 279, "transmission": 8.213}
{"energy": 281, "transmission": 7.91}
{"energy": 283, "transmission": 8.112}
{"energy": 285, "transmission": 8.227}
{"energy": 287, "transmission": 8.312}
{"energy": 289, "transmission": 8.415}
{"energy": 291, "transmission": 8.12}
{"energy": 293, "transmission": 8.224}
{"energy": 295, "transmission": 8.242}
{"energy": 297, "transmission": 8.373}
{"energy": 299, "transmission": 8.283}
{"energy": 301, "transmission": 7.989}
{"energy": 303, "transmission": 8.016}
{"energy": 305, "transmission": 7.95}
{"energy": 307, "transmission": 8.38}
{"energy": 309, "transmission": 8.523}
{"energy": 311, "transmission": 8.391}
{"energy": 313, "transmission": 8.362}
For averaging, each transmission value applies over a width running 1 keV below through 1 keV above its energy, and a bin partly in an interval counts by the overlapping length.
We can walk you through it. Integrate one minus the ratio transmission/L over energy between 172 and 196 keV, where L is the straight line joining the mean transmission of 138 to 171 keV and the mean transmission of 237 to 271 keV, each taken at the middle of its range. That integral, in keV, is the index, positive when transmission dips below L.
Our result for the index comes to 2.4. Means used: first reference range 8.7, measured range 7.56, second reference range 7.61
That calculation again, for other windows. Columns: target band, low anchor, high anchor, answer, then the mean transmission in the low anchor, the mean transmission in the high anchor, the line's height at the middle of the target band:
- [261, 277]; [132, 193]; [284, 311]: 0.4 keV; 8.37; 8.24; 8.27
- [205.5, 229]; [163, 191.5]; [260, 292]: 3.5 keV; 7.97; 8.11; 8.03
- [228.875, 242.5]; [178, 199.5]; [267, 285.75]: 1.5 keV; 7.02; 8.1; 7.6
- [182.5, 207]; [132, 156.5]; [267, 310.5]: 6.4 keV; 8.87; 8.18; 8.63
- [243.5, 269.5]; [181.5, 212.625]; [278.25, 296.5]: -0.7 keV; 6.41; 8.2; 7.59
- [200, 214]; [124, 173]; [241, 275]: 4.0 keV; 8.69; 7.78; 8.2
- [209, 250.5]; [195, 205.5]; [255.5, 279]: -2.7 keV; 5.39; 8.07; 6.57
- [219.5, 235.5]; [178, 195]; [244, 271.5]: 1.4 keV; 7.39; 7.83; 7.64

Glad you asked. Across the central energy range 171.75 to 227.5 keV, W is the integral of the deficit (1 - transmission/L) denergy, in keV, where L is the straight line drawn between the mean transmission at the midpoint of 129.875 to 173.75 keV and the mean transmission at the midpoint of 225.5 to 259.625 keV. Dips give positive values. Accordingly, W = 7.4 keV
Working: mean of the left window 8.71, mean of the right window 7.22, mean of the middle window 6.88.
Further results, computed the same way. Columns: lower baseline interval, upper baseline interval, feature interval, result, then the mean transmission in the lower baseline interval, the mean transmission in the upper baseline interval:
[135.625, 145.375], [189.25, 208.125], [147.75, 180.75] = -3.2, 8.96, 5.91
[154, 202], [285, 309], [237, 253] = 1.6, 7.63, 8.22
